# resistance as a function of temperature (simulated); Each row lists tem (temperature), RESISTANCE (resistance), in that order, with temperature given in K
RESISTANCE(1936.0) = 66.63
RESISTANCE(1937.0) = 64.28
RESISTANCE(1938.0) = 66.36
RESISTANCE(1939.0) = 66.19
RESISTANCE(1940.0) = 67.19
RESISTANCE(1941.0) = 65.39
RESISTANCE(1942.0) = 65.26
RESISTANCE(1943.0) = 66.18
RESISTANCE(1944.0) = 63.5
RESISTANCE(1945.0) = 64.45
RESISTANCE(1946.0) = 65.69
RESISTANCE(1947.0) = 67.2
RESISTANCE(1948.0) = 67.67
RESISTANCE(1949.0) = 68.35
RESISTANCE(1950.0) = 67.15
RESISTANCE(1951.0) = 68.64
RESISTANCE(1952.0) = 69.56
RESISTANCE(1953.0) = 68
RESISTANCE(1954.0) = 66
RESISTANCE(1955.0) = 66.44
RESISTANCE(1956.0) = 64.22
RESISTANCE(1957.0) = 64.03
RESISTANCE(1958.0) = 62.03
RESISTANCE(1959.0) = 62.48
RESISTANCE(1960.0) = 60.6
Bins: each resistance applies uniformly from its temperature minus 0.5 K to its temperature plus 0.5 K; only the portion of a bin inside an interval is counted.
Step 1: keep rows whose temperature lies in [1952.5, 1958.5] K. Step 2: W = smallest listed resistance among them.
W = 62.03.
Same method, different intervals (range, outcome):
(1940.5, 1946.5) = 63.5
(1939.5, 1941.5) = 65.39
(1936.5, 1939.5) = 64.28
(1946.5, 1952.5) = 67.15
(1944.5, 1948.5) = 64.45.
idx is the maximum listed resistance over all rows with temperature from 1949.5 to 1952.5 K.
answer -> 69.56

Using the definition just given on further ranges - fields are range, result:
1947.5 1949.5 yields 68.35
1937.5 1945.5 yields 67.19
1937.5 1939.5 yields 66.36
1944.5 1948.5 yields 67.67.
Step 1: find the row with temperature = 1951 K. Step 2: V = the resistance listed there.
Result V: 68.64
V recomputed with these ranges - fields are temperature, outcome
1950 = 67.15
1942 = 65.26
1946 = 65.69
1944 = 63.5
